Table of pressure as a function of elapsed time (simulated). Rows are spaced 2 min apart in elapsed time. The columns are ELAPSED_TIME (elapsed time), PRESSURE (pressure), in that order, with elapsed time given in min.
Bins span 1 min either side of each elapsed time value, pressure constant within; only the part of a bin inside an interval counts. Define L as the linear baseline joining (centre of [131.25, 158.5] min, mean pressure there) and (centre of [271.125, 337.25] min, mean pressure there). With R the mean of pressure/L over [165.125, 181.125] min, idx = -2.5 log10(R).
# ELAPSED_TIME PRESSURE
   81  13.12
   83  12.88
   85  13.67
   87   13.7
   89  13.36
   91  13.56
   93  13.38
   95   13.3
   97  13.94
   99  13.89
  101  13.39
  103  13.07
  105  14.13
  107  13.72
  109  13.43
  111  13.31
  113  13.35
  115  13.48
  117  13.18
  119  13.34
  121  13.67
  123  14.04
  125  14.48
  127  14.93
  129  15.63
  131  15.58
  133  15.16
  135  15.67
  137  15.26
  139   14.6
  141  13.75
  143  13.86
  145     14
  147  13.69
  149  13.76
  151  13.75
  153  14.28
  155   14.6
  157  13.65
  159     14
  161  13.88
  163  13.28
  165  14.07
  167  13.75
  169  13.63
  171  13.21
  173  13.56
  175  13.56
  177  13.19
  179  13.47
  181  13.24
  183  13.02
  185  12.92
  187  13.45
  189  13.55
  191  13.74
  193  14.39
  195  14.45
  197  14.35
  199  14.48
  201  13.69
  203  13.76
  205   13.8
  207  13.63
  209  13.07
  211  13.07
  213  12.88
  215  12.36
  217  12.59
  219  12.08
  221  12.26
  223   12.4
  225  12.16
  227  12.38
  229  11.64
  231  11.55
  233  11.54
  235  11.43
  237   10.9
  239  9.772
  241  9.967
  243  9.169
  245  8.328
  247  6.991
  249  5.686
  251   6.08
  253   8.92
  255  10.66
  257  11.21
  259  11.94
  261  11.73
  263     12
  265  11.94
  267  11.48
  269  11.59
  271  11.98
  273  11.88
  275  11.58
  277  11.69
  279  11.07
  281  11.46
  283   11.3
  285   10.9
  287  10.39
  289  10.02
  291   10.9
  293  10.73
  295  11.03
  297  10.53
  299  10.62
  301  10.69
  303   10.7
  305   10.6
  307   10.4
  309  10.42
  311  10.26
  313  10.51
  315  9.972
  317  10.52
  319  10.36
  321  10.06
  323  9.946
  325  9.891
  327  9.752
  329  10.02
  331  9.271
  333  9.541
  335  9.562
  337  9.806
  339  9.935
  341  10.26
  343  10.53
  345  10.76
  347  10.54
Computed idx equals 0.01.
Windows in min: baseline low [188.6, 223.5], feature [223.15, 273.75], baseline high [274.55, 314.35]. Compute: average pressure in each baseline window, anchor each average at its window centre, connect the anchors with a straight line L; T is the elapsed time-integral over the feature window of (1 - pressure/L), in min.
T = 6.5 min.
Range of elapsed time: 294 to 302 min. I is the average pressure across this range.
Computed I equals 10.7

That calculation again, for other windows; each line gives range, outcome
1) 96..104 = 13.6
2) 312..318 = 10.3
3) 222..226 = 12.3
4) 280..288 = 11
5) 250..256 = 8.55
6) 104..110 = 13.8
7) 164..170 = 13.8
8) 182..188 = 13.1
